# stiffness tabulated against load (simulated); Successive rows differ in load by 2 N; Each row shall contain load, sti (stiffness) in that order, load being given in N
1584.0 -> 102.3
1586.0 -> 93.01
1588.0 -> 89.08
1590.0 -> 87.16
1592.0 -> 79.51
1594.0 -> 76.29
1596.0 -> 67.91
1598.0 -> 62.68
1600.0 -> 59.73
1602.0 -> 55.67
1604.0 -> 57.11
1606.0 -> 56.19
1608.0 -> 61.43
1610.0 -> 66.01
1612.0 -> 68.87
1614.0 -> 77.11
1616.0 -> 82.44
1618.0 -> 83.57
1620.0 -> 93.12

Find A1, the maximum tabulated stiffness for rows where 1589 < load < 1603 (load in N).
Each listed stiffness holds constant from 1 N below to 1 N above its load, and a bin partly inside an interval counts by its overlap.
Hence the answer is 87.16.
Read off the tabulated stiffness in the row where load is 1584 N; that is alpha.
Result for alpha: 102.3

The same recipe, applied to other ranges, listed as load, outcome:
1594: 76.29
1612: 68.87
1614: 77.11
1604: 57.11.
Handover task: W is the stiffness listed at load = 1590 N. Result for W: 87.16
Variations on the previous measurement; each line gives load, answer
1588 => 89.08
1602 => 55.67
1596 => 67.91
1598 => 62.68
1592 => 79.51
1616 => 82.44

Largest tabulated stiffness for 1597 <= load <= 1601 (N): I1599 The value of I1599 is 62.68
